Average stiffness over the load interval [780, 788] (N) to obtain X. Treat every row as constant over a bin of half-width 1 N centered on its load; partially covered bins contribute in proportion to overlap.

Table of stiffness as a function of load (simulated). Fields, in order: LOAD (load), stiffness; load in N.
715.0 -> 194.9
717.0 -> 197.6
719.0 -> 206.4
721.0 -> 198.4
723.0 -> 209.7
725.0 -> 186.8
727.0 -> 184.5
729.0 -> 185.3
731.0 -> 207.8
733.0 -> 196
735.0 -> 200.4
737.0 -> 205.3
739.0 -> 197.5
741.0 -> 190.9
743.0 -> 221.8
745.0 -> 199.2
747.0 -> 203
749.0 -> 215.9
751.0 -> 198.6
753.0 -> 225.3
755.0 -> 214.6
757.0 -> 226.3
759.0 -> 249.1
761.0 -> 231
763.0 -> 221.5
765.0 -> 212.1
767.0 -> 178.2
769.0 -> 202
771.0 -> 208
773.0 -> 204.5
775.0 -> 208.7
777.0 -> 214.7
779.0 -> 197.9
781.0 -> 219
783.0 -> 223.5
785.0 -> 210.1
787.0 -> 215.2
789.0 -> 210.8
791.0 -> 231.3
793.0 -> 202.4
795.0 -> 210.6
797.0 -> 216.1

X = 217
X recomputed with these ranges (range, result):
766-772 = 196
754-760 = 230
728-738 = 199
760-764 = 226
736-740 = 201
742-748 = 208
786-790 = 213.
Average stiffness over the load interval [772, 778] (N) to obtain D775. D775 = 209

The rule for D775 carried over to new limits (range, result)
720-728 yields 195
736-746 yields 203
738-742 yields 194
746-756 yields 211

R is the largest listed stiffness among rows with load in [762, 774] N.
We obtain 221.5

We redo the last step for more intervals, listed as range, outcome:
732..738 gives 205.3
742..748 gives 221.8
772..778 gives 214.7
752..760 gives 249.1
